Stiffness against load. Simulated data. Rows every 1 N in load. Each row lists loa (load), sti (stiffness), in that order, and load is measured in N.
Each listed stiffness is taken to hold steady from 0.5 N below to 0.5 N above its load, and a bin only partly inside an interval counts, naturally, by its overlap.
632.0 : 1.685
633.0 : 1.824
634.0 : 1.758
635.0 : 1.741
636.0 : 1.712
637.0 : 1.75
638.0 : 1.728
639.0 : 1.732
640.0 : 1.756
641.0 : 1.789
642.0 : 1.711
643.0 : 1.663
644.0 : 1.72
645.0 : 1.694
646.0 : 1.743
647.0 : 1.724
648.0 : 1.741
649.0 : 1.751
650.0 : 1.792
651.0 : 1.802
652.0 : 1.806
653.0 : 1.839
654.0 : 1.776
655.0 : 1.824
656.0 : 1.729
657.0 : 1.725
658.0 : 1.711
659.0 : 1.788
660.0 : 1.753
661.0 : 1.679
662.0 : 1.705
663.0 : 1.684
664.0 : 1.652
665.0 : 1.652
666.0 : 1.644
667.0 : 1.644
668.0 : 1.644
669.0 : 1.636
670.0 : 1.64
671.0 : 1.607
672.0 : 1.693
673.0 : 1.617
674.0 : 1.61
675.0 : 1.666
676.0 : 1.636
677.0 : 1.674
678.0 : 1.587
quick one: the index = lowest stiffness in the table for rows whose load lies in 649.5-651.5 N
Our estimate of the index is 1.792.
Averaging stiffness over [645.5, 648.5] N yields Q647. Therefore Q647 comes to 1.74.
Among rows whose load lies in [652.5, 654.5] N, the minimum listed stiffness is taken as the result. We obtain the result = 1.776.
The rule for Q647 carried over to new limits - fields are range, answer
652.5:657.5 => 1.78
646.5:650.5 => 1.75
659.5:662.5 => 1.71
